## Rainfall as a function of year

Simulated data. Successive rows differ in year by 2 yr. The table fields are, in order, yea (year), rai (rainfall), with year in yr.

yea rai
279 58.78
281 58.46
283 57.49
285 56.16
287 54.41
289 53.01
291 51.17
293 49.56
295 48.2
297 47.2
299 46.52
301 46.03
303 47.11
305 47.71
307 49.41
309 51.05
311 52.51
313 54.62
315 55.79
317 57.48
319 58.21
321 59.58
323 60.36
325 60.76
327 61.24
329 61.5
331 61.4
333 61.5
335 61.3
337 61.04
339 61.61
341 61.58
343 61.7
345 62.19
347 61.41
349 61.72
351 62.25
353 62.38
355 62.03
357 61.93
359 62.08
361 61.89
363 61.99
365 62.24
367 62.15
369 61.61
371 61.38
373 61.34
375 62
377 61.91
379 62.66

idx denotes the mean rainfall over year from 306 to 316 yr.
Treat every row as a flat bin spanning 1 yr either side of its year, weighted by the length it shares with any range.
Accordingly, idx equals 52.7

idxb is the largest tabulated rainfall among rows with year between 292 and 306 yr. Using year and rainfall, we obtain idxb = 49.56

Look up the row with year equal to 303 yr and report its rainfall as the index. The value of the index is 47.11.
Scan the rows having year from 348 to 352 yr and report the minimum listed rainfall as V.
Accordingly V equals 61.72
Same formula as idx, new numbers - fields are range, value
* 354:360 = 62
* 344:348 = 61.8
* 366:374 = 61.6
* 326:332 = 61.4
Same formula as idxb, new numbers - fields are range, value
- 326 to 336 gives 61.5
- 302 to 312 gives 52.51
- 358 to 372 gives 62.24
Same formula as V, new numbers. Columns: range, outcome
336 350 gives 61.04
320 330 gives 59.58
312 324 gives 54.62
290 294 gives 49.56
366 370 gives 61.61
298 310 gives 46.03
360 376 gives 61.34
